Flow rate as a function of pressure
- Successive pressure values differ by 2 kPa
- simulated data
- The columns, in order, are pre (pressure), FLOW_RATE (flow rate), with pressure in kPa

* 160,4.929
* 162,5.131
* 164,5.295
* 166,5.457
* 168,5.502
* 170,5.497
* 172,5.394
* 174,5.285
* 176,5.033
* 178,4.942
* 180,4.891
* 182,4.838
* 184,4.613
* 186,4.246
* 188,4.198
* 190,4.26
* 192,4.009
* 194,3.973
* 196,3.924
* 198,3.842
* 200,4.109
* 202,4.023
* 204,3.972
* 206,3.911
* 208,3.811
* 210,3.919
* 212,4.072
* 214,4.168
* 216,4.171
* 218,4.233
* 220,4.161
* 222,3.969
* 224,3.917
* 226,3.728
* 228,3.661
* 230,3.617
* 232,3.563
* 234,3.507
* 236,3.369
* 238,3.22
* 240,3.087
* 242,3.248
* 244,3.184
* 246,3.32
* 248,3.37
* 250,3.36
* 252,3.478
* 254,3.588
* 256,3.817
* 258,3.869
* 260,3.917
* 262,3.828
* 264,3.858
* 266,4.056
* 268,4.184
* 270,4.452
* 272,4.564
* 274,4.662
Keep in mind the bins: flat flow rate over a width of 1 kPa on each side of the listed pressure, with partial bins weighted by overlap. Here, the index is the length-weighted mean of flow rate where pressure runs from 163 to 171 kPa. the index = 5.44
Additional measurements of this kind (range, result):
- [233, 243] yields 3.29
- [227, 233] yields 3.61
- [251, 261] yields 3.73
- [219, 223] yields 4.06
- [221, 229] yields 3.82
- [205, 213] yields 3.93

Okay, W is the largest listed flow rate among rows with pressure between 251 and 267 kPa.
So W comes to 4.056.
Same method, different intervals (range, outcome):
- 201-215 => 4.168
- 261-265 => 3.858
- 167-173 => 5.502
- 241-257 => 3.817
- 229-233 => 3.617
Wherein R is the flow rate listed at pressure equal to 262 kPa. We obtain 3.828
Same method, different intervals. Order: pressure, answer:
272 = 4.564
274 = 4.662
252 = 3.478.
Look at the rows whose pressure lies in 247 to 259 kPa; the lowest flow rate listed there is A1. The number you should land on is 3.36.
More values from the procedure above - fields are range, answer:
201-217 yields 3.811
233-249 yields 3.087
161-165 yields 5.131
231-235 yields 3.507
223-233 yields 3.563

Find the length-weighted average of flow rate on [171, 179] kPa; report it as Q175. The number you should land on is 5.16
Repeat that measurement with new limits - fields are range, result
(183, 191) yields 4.33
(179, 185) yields 4.78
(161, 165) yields 5.21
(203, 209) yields 3.9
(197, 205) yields 3.99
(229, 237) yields 3.51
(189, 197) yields 4.04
